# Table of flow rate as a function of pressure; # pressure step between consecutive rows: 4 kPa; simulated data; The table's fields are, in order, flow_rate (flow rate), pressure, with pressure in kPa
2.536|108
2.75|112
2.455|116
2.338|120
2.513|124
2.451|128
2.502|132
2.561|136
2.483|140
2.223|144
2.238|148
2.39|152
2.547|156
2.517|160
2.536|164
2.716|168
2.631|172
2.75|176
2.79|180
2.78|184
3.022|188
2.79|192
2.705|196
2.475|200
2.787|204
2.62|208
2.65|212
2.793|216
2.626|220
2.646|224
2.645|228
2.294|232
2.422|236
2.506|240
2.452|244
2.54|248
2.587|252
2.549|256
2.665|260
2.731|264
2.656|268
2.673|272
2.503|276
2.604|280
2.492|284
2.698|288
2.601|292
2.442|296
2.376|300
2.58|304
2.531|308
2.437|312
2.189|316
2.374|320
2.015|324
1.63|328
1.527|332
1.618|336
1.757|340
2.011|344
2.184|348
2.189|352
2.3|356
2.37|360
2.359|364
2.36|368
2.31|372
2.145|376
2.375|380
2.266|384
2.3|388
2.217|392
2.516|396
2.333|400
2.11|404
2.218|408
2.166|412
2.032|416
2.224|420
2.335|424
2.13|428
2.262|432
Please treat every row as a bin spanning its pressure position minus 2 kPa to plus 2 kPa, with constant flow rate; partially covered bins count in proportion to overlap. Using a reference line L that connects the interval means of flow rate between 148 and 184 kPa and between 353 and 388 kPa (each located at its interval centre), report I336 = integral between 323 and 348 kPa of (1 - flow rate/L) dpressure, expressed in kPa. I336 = 6.1 kPa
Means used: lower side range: 2.6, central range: 1.78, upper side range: 2.31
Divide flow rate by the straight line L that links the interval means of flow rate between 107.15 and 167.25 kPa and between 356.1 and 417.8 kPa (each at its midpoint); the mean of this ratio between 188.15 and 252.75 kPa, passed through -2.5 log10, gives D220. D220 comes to -0.09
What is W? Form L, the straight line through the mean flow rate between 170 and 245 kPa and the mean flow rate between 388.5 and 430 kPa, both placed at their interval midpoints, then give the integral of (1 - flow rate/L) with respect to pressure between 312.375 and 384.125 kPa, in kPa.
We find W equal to 7.4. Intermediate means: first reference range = 2.65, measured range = 2.11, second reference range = 2.23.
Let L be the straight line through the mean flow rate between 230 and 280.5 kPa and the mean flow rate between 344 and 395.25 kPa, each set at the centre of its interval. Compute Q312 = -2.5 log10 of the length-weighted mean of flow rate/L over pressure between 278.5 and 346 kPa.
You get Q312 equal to 0.091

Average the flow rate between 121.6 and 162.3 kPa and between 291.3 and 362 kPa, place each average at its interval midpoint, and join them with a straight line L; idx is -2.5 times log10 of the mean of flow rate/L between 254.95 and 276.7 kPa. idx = -0.170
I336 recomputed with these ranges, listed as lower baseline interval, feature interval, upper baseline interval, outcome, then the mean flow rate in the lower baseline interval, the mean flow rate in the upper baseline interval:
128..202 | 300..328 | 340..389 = 0.3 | 2.59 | 2.24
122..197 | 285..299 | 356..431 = -0.9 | 2.58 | 2.27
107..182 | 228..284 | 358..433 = -3.4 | 2.52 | 2.26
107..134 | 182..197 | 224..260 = -1.9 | 2.51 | 2.52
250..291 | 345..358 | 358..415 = 1.0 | 2.62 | 2.28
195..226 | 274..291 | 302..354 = -2.0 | 2.66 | 2.08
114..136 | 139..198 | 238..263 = -2.7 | 2.46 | 2.56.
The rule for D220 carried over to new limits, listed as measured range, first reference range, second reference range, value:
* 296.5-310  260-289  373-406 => 0.02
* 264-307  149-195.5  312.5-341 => -0.21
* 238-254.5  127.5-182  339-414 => -0.05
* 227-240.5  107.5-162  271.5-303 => 0.03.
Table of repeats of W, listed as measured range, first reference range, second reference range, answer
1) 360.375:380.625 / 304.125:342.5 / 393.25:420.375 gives -1.6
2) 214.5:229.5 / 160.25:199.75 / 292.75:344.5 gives -0.8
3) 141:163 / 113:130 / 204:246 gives 0.9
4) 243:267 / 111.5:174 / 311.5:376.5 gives -3.5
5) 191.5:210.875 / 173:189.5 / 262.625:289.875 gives 0.8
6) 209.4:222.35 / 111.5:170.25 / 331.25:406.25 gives -1.7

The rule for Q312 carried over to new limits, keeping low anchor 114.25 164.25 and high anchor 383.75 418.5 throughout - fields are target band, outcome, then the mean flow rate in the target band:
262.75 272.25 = -0.15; 2.69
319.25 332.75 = 0.22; 1.87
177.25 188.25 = -0.18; 2.83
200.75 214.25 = -0.12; 2.67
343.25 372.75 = 0.00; 2.27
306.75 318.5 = -0.03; 2.38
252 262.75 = -0.12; 2.61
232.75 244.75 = -0.04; 2.44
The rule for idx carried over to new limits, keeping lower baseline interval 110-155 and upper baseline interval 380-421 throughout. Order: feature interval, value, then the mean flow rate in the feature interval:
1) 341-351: 0.11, 2.07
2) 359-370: -0.04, 2.36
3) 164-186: -0.13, 2.72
